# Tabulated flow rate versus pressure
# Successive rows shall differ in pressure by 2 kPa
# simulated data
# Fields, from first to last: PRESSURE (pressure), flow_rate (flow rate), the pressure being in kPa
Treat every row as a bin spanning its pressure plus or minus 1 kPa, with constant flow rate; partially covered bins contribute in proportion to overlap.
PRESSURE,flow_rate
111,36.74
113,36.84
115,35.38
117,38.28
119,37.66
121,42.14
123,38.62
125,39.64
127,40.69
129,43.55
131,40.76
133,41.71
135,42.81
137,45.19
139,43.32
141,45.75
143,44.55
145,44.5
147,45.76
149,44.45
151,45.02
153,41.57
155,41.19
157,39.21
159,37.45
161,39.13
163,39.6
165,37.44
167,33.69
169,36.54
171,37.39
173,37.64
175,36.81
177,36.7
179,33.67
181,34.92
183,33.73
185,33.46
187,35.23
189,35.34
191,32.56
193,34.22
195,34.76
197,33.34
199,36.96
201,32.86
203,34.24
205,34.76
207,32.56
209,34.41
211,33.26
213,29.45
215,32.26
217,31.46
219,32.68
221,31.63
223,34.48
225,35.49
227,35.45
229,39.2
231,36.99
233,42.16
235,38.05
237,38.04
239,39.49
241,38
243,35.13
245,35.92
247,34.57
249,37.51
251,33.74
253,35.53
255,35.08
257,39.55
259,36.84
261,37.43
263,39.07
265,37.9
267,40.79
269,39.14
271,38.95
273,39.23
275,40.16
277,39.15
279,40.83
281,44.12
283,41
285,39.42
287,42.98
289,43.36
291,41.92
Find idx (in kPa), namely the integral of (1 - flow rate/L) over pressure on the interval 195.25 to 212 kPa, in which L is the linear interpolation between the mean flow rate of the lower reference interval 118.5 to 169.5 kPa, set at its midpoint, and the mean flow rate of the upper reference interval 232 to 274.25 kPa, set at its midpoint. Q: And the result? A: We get 2.2 kPa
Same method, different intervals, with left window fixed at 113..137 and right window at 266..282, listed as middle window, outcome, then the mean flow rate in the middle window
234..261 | 2.4 kPa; 36.8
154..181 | 1.9 kPa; 37.3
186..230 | 6.9 kPa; 33.9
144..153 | -1.0 kPa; 44.6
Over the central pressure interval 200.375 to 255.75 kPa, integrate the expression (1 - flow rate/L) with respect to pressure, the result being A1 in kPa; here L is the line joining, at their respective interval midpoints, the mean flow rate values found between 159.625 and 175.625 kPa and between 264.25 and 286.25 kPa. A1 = 5.30 kPa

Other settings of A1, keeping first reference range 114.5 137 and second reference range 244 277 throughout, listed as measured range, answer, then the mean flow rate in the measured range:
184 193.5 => 1.21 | 34.2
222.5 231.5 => 0.46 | 36.4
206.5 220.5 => 2.30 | 32.3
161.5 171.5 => 0.65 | 37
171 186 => 1.50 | 35.4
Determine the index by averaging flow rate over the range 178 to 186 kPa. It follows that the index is 33.9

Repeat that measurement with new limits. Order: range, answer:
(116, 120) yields 38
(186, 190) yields 35.3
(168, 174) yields 37.2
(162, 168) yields 36.9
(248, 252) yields 35.6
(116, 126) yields 39.3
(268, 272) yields 39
